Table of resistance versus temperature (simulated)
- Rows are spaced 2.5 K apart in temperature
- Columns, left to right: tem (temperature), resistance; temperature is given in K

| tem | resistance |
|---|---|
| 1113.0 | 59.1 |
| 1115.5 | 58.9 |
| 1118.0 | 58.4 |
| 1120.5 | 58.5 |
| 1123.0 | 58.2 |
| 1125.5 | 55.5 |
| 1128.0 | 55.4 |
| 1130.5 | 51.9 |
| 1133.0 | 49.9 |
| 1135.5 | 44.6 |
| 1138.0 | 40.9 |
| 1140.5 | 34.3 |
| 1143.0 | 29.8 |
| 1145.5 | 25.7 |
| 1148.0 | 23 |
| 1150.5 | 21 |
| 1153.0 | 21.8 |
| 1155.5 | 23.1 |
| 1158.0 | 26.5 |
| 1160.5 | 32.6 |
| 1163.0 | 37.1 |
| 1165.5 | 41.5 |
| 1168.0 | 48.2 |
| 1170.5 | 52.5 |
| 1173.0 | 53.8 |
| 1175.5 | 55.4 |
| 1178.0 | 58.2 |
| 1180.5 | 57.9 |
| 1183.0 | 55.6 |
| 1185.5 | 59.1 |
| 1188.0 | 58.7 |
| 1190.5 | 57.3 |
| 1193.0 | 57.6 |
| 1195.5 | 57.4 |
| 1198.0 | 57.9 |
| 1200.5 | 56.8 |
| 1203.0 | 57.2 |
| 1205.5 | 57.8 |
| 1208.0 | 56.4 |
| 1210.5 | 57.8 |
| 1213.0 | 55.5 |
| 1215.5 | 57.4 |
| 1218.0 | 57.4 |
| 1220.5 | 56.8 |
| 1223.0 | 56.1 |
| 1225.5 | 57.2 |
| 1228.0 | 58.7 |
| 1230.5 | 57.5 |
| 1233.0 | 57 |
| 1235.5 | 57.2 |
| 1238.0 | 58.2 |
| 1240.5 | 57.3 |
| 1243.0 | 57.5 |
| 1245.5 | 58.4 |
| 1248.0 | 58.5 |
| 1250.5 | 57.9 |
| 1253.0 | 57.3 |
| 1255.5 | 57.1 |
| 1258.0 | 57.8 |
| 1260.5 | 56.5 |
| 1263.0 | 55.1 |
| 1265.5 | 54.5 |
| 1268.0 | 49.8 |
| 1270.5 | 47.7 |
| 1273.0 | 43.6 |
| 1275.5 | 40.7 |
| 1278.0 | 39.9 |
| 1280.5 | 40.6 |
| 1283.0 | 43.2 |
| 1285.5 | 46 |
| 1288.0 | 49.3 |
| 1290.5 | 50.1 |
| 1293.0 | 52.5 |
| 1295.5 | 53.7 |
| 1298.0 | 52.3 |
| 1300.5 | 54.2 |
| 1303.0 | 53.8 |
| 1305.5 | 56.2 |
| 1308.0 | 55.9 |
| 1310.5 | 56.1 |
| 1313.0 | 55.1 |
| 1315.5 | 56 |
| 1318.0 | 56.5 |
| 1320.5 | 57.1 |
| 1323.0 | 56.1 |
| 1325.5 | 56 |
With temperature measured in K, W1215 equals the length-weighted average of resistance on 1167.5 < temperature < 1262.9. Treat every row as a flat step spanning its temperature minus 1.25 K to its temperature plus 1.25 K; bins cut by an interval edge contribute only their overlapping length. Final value 57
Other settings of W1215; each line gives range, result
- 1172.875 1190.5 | 57.2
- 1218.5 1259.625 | 57.5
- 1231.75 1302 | 52.3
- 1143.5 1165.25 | 27.2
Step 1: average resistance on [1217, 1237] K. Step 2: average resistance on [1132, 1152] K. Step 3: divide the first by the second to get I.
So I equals 1.72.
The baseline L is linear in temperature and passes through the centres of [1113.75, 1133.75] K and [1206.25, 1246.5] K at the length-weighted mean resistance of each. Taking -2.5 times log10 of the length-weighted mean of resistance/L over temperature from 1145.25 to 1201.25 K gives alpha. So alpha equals 0.24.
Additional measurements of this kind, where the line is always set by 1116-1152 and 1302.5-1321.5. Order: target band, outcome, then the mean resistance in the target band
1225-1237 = -0.15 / 57.6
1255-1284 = 0.09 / 48.7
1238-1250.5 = -0.13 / 58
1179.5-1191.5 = -0.22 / 57.7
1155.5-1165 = 0.39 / 31.6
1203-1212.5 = -0.18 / 57.2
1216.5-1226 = -0.15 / 56.9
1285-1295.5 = 0.09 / 50.2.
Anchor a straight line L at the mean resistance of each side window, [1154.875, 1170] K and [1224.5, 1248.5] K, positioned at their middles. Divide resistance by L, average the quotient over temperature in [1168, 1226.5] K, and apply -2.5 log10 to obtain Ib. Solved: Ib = -0.23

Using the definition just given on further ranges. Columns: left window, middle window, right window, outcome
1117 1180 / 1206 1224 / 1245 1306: -0.204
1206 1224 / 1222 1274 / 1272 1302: -0.067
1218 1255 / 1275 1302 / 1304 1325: 0.184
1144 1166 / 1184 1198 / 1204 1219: -0.245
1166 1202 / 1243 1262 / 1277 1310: -0.106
